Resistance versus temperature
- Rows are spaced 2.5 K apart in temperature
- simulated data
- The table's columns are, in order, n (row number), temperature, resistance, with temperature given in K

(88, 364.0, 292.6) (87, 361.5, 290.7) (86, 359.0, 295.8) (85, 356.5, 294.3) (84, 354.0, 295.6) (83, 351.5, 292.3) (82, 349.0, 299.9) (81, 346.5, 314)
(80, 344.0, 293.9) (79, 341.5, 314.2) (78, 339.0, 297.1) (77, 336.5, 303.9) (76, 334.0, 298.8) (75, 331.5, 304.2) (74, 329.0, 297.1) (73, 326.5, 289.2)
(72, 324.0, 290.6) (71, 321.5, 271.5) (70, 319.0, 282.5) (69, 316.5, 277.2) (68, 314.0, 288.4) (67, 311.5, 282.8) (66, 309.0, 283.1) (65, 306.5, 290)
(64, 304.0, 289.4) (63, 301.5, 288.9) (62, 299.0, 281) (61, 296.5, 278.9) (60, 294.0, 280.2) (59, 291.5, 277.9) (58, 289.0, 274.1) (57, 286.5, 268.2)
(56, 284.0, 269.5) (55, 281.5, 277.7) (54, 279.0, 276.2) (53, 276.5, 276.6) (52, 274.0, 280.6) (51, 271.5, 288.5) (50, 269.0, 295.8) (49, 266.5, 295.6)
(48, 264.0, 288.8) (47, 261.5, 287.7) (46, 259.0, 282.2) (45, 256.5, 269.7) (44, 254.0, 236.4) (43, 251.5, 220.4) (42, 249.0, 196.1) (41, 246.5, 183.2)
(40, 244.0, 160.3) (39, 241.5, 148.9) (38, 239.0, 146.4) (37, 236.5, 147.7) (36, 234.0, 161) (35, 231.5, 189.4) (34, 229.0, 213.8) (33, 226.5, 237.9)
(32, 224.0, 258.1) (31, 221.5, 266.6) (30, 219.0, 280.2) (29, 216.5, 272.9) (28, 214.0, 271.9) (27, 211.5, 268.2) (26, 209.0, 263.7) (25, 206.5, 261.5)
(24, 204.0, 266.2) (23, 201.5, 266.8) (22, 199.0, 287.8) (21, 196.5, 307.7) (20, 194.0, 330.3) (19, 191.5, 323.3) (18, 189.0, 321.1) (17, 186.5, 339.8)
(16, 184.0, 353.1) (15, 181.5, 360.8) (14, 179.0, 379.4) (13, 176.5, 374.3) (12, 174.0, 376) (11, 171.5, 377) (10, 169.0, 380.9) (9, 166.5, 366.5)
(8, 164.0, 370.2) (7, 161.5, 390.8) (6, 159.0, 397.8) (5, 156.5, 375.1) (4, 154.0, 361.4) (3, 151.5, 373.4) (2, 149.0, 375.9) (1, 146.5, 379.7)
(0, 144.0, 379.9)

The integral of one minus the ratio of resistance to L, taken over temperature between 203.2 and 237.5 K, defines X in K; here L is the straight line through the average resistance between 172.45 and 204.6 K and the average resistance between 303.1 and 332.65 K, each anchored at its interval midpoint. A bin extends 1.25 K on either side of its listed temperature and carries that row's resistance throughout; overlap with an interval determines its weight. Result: 8.6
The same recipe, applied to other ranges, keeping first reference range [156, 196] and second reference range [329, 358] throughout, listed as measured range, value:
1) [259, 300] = 5.4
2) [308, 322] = 1.3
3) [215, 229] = 3.5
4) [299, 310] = 1.0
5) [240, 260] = 7.4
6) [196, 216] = 4.5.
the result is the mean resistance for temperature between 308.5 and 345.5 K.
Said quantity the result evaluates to 292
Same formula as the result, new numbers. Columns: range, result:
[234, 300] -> 248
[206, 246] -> 220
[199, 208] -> 268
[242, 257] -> 205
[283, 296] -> 274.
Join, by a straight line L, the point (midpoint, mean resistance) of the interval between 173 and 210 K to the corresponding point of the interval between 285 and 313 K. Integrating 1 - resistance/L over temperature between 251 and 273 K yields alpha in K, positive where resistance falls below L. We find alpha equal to 1.4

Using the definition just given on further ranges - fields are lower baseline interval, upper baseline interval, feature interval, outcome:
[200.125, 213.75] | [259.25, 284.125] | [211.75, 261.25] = 9.7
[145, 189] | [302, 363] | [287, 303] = 1.6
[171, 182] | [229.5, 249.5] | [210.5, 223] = -1.6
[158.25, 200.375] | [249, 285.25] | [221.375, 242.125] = 7.6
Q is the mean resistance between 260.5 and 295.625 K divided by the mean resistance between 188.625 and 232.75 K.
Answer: 1.04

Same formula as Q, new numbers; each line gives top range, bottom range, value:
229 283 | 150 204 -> 0.66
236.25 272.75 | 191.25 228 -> 0.84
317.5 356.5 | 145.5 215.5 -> 0.87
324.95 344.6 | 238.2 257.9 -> 1.52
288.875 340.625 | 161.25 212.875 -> 0.87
